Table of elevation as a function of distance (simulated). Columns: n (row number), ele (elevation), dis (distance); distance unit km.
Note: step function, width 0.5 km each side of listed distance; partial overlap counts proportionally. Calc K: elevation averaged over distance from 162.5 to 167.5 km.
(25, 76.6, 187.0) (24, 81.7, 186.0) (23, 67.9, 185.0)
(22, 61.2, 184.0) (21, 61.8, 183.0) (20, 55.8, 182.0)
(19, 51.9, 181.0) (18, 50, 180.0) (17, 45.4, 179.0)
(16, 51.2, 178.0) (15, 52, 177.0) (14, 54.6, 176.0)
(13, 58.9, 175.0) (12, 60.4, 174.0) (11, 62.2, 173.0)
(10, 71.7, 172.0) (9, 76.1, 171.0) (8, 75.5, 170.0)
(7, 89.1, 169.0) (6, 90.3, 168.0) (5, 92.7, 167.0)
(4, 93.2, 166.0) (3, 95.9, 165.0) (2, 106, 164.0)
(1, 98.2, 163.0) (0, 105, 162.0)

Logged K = 97.2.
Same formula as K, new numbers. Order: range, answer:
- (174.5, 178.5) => 54.2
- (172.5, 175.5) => 60.5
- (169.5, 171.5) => 75.8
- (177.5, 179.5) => 48.3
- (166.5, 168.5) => 91.5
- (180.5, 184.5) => 57.7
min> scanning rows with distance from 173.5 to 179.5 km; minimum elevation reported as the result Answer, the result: 45.4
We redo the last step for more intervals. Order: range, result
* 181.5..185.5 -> 55.8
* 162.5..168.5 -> 90.3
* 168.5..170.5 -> 75.5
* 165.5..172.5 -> 71.7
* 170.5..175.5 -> 58.9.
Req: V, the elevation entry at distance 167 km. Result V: 92.7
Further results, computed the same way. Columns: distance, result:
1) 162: 105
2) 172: 71.7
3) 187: 76.6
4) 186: 81.7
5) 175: 58.9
